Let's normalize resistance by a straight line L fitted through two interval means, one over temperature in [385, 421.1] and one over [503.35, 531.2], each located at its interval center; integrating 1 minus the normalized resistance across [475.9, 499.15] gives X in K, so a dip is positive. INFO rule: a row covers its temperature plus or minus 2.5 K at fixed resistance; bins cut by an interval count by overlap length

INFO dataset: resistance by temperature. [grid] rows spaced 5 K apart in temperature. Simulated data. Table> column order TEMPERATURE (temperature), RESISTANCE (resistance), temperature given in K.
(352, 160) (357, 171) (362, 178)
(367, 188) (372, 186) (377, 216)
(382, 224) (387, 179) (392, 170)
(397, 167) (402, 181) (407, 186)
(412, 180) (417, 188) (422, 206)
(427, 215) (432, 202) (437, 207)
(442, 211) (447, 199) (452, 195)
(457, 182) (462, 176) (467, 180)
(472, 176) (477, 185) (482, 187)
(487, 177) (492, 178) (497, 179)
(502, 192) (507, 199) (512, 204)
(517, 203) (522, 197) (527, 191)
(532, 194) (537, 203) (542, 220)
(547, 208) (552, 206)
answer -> 1.5 K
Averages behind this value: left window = 180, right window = 198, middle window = 181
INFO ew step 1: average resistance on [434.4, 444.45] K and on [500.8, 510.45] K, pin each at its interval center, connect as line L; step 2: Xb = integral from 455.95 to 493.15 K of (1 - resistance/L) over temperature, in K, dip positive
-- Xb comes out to 4.1 K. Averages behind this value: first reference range 209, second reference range 197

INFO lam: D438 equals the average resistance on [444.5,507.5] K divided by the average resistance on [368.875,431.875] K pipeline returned 1.0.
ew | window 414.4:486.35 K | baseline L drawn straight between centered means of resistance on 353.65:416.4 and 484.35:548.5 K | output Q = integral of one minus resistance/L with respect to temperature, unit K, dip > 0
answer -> -1.1 K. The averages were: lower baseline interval 185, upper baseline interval 196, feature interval 193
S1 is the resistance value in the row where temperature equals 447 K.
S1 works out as 199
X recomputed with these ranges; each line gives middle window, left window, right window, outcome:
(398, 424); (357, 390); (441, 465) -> 0.7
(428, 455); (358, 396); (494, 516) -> -1.6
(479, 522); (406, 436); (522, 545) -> 2.2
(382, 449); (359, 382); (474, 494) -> -1.1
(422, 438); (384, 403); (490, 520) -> -2.4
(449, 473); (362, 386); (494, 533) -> 1.7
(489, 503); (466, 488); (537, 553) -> 0.6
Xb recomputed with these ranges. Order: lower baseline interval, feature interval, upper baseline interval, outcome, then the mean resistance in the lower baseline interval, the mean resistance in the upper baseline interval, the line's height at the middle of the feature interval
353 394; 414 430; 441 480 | -1.3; 188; 187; 188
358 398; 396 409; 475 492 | 0.6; 189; 182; 187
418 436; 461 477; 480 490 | 0.8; 206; 182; 188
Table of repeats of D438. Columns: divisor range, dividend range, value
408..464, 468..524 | 0.96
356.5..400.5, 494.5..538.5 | 1.05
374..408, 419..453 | 1.09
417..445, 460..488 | 0.87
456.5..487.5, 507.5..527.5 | 1.11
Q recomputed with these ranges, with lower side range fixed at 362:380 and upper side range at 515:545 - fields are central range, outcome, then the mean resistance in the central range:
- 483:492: 0.93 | 179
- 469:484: 1.26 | 182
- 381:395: 0.64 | 187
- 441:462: 0.52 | 193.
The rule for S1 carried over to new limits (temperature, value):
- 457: 182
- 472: 176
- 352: 160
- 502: 192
